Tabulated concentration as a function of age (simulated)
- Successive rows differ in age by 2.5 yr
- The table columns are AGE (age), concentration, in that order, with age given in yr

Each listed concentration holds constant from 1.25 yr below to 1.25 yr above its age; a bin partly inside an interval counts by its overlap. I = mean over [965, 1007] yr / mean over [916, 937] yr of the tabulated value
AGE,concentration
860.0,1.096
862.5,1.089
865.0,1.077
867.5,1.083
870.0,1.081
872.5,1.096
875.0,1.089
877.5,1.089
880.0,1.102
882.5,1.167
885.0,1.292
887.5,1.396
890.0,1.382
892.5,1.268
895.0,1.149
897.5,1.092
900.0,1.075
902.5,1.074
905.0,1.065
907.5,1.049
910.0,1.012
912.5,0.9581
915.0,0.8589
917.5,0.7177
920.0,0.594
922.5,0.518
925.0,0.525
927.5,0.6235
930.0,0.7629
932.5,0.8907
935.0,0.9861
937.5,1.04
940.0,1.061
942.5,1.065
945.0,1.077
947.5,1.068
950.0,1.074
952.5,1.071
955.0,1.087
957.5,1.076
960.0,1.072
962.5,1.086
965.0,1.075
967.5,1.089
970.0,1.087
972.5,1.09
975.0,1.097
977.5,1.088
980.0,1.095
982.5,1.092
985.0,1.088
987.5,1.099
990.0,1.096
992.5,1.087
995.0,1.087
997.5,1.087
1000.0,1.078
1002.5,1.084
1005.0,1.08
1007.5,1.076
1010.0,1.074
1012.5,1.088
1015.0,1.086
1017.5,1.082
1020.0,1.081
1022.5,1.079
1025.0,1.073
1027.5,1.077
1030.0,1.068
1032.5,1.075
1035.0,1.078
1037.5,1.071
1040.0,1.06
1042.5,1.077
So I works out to 1.52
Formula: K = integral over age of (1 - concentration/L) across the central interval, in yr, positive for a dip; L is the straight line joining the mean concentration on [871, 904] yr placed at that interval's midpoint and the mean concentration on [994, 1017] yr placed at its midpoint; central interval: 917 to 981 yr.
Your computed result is 9.0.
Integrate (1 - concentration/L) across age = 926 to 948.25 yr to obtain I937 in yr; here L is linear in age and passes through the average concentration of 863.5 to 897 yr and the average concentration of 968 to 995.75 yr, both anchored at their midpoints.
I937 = 3.6 yr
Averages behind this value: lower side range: 1.17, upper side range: 1.09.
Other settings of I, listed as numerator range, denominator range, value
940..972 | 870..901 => 0.91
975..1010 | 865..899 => 0.93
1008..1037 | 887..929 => 1.13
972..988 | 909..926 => 1.48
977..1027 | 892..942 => 1.19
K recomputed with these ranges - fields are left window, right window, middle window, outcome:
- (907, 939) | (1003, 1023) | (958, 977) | -2.88 yr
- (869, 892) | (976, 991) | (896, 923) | 5.61 yr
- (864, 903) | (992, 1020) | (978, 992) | 0.03 yr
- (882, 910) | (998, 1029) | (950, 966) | 0.68 yr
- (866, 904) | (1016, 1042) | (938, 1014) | 1.66 yr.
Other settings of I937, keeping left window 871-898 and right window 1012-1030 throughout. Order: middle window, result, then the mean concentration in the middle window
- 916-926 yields 4.9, 0.597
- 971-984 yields 0.3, 1.09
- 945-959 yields 0.8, 1.08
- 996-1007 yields 0.1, 1.08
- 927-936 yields 2.6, 0.827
